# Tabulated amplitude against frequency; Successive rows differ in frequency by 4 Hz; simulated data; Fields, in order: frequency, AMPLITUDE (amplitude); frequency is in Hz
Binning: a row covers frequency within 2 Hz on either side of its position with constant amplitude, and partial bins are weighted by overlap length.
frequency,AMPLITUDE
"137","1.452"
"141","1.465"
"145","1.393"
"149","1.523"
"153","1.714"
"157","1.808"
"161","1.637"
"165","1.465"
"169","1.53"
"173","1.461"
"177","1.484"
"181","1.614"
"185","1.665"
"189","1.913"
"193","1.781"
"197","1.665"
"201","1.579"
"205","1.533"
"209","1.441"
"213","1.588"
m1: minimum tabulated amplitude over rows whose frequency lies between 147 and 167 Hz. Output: 1.465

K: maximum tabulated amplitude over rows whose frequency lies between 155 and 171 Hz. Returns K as 1.808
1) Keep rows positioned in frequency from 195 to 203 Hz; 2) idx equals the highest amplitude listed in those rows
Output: 1.665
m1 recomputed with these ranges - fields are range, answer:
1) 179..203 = 1.579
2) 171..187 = 1.461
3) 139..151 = 1.393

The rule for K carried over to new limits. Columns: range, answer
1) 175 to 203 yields 1.913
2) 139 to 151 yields 1.523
